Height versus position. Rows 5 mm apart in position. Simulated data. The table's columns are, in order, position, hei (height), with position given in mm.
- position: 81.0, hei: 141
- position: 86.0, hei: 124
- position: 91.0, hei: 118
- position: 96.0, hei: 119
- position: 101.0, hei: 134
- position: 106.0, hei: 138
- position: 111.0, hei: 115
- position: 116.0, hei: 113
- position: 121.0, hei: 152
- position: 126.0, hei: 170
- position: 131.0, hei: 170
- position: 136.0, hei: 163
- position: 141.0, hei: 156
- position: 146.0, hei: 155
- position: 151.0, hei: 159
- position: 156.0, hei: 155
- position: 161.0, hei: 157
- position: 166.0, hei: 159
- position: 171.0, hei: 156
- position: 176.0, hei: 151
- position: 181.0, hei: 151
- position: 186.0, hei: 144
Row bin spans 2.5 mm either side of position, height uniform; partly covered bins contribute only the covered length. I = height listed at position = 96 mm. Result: 119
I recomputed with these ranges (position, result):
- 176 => 151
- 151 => 159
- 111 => 115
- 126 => 170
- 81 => 141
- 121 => 152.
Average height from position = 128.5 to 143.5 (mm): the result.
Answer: 163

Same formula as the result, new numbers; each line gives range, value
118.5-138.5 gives 164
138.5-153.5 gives 157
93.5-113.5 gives 126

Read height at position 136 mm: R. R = 163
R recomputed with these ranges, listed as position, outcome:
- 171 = 156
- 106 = 138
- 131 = 170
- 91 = 118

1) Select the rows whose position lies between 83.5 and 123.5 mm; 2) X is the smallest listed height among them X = 113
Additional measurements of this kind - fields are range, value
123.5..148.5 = 155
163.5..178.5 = 151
